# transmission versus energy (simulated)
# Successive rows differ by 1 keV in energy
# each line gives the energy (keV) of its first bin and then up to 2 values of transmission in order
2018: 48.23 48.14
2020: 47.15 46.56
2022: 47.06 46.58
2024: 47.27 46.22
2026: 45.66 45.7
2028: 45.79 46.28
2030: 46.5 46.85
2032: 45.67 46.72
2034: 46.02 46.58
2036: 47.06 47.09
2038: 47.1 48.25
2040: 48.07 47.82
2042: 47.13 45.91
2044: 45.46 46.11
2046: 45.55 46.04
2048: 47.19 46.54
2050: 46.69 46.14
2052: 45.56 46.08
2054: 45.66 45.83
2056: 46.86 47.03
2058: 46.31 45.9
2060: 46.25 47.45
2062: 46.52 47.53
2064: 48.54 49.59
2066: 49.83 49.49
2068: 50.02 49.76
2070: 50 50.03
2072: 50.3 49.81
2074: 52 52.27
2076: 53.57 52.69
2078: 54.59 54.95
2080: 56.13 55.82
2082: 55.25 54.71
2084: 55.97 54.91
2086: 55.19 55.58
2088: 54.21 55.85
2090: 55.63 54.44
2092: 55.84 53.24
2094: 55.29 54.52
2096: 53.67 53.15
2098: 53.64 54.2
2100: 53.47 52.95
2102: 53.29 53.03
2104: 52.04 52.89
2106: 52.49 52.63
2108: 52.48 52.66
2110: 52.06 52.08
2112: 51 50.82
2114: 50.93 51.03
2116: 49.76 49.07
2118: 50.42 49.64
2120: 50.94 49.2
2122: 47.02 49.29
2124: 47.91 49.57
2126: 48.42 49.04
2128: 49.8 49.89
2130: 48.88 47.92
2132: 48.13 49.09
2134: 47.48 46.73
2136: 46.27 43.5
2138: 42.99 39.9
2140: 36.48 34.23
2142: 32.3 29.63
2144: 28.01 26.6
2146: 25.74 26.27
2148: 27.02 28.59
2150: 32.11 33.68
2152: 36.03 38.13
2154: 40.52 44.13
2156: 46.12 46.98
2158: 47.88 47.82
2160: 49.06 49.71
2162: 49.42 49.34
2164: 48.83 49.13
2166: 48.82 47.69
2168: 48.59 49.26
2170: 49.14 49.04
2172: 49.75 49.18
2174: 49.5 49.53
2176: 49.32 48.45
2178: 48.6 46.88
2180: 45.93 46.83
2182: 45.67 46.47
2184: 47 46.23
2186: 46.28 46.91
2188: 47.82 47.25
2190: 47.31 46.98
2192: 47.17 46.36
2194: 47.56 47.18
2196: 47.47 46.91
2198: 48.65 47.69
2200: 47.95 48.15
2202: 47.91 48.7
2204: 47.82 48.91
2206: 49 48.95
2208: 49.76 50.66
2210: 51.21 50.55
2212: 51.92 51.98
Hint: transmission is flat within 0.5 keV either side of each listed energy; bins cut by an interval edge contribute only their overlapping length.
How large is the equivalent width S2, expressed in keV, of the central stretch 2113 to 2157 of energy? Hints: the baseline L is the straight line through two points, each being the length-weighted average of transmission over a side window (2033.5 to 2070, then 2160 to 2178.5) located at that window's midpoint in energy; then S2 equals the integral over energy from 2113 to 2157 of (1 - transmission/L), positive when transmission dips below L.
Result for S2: 5.5 keV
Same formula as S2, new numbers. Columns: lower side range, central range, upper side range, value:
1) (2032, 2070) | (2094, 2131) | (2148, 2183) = -3.9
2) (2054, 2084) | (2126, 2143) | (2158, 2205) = 1.7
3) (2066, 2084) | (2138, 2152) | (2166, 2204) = 5.1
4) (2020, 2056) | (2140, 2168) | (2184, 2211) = 4.8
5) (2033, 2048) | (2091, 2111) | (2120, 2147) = -4.2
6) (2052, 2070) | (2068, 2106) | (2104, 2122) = -3.3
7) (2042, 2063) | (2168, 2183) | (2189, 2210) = -0.2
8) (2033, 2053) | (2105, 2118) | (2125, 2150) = -3.1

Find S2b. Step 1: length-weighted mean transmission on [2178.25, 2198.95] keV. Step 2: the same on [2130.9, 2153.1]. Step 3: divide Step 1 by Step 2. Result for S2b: 1.28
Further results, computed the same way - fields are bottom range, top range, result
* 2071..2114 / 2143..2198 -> 0.83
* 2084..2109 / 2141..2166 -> 0.72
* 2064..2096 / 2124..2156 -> 0.75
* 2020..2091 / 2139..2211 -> 0.91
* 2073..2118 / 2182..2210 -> 0.89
